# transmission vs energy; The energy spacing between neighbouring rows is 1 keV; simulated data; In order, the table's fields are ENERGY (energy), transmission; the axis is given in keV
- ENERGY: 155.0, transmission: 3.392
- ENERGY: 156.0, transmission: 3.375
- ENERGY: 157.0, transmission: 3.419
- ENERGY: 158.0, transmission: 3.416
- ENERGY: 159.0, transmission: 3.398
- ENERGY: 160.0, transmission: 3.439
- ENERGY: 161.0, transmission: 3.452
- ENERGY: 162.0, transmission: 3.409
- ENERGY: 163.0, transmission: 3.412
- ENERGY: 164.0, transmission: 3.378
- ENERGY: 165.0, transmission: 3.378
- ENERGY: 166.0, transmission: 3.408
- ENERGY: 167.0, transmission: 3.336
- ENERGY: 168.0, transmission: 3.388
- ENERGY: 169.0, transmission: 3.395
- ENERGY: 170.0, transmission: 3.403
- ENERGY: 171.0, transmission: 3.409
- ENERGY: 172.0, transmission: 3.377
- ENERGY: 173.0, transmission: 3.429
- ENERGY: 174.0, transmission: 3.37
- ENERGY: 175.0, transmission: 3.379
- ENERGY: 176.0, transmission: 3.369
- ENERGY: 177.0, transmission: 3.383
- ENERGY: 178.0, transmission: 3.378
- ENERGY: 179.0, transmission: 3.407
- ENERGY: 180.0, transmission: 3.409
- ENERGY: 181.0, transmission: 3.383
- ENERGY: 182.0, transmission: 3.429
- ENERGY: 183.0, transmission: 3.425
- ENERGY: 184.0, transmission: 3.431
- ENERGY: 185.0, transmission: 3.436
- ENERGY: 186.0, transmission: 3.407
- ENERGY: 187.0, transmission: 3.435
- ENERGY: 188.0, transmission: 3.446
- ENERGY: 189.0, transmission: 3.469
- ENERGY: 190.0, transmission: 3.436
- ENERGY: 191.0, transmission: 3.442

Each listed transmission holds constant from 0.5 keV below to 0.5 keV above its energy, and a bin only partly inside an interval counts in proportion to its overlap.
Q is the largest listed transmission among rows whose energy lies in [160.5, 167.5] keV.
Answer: 3.452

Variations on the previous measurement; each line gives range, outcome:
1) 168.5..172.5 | 3.409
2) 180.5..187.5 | 3.436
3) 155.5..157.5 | 3.419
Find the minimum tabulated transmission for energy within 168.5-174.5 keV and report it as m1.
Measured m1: 3.37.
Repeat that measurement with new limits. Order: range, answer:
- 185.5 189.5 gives 3.407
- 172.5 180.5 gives 3.369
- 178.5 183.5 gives 3.383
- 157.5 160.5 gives 3.398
